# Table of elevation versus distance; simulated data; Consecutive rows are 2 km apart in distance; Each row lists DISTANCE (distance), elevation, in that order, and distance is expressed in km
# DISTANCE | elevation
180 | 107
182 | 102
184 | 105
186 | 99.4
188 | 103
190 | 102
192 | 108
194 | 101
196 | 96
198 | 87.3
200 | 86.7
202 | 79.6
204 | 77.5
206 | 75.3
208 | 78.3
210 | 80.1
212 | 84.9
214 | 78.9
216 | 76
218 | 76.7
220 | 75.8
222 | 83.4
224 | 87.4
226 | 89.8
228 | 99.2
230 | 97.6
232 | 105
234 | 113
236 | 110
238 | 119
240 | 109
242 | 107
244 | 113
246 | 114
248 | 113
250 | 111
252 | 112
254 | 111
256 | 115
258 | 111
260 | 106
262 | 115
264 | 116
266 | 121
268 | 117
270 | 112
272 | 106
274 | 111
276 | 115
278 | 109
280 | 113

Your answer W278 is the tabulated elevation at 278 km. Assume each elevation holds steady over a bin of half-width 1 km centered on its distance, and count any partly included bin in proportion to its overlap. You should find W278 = 109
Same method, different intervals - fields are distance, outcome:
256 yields 115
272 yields 106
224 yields 87.4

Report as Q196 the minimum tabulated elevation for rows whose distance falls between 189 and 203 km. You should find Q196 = 79.6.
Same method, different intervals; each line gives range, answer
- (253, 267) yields 106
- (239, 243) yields 107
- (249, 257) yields 111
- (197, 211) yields 75.3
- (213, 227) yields 75.8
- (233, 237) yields 110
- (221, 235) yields 83.4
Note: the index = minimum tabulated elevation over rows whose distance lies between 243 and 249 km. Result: 113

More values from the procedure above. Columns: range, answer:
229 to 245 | 97.6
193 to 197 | 96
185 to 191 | 99.4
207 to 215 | 78.3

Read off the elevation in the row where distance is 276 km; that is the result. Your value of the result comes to 115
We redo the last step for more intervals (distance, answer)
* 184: 105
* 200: 86.7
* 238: 119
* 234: 113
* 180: 107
